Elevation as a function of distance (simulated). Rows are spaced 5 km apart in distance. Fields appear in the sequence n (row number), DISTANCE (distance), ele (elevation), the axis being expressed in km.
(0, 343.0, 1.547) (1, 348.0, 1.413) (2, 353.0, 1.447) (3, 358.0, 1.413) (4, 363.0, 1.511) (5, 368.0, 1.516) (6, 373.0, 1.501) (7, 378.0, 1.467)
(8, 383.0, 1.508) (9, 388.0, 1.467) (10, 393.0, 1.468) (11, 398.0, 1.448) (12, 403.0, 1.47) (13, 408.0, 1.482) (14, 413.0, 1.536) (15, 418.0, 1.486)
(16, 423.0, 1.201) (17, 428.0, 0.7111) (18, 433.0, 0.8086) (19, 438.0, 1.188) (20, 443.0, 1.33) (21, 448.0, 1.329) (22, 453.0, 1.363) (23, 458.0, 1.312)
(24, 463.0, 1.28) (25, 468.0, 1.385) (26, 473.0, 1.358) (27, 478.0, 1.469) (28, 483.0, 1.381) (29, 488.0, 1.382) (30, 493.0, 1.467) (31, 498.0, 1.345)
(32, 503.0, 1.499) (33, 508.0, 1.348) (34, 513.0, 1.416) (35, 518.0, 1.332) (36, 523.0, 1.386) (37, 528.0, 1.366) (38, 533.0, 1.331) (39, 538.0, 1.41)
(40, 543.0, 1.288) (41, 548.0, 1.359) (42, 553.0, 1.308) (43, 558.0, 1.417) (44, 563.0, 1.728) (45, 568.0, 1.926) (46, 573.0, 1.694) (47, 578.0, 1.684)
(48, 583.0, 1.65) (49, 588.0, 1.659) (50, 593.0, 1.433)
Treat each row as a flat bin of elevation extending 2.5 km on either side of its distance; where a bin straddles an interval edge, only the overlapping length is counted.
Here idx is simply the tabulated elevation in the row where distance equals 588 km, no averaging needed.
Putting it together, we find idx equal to 1.659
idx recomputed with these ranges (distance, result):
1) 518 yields 1.332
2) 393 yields 1.468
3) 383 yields 1.508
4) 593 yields 1.433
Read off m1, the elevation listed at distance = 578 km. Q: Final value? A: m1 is 1.684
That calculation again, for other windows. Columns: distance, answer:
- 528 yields 1.366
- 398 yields 1.448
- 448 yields 1.329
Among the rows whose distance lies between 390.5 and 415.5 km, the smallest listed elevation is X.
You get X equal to 1.448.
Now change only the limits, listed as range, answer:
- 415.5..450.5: 0.7111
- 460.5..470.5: 1.28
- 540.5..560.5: 1.288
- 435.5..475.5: 1.188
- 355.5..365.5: 1.413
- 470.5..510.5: 1.345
